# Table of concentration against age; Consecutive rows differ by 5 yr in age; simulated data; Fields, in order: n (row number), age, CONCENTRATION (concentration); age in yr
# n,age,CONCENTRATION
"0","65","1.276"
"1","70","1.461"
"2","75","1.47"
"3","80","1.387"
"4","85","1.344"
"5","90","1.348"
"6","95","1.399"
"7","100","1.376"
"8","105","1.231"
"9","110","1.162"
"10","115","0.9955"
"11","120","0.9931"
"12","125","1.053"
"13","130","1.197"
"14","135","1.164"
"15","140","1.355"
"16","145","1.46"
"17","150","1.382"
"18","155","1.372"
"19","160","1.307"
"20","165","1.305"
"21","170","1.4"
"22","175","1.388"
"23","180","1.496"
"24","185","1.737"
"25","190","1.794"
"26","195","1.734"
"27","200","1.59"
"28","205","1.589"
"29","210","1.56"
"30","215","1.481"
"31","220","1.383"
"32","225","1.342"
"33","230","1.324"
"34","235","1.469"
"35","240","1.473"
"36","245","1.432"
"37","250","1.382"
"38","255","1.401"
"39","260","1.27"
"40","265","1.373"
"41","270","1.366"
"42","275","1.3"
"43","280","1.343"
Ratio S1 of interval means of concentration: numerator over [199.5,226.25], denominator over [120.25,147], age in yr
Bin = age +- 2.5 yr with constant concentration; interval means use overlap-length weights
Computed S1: 1.22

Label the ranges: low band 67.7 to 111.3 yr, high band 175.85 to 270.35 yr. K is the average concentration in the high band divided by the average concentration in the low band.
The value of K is 1.1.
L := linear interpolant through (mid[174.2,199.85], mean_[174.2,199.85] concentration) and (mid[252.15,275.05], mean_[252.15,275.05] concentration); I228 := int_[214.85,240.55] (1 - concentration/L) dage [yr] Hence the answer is 1.4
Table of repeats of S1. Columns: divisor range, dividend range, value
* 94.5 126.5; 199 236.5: 1.26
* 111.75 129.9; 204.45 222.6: 1.43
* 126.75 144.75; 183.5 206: 1.35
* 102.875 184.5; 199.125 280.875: 1.11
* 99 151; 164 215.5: 1.30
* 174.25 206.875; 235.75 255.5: 0.88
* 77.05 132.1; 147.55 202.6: 1.22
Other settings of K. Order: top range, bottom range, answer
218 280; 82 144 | 1.12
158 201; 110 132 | 1.43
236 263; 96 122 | 1.19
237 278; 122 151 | 1.09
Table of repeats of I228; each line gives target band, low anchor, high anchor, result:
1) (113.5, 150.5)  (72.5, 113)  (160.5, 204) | 6.07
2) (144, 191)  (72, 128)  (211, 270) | -4.66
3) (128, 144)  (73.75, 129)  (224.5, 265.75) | 0.23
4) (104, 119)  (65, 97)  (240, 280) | 3.05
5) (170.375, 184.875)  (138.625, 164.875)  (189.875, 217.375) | 0.07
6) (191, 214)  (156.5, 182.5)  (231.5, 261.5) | -3.81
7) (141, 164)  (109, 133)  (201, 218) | -2.47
